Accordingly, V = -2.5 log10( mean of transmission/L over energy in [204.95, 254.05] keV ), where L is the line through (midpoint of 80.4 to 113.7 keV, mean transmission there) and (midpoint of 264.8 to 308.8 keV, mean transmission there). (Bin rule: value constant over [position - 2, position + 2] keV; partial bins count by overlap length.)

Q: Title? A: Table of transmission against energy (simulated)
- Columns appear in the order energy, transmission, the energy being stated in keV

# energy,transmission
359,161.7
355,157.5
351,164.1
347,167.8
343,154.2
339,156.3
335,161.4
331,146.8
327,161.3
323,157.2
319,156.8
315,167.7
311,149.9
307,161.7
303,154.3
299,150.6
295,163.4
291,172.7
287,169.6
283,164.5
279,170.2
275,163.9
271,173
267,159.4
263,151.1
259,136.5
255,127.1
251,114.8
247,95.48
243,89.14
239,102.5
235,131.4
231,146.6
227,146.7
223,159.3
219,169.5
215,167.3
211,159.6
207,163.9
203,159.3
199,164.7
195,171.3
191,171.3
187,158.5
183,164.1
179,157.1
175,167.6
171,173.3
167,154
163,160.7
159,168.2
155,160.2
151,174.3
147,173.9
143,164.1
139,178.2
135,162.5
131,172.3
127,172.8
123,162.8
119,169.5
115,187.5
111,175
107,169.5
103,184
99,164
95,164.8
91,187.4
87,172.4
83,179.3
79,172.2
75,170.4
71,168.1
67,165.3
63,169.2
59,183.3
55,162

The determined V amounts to 0.22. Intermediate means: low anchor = 175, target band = 137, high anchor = 164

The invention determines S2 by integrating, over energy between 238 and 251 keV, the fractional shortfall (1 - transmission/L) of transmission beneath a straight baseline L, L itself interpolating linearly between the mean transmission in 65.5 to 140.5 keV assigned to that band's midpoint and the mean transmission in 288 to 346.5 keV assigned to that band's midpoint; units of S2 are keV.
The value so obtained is 5.19 keV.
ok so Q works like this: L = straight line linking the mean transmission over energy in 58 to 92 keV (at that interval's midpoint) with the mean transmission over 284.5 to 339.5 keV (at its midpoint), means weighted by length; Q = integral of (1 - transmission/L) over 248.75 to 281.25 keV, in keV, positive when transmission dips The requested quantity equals 2.59 keV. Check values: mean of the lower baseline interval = 174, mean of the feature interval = 149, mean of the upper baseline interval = 159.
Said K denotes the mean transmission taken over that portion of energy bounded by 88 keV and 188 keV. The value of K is 169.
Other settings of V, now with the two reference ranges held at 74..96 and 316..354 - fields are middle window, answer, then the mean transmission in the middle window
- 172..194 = 0.03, 164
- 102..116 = -0.03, 178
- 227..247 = 0.36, 118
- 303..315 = 0.02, 158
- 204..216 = 0.03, 163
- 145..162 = 0.01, 169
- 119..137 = 0.03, 168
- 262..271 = 0.02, 160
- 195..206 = 0.02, 164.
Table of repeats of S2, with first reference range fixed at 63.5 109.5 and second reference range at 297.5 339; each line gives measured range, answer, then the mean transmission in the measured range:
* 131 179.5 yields 0.31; 167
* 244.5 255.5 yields 3.54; 109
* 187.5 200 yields -0.23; 168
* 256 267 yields 1.06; 145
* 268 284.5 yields -0.81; 167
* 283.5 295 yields -0.74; 169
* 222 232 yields 0.77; 150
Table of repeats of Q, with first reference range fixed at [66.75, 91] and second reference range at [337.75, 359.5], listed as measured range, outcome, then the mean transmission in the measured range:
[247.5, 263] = 3.6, 126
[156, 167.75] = 0.5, 162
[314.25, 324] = 0.1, 160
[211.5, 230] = 0.7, 160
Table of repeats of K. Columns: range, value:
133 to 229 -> 165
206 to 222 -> 165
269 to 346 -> 161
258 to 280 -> 160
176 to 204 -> 164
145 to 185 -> 165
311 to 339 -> 158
